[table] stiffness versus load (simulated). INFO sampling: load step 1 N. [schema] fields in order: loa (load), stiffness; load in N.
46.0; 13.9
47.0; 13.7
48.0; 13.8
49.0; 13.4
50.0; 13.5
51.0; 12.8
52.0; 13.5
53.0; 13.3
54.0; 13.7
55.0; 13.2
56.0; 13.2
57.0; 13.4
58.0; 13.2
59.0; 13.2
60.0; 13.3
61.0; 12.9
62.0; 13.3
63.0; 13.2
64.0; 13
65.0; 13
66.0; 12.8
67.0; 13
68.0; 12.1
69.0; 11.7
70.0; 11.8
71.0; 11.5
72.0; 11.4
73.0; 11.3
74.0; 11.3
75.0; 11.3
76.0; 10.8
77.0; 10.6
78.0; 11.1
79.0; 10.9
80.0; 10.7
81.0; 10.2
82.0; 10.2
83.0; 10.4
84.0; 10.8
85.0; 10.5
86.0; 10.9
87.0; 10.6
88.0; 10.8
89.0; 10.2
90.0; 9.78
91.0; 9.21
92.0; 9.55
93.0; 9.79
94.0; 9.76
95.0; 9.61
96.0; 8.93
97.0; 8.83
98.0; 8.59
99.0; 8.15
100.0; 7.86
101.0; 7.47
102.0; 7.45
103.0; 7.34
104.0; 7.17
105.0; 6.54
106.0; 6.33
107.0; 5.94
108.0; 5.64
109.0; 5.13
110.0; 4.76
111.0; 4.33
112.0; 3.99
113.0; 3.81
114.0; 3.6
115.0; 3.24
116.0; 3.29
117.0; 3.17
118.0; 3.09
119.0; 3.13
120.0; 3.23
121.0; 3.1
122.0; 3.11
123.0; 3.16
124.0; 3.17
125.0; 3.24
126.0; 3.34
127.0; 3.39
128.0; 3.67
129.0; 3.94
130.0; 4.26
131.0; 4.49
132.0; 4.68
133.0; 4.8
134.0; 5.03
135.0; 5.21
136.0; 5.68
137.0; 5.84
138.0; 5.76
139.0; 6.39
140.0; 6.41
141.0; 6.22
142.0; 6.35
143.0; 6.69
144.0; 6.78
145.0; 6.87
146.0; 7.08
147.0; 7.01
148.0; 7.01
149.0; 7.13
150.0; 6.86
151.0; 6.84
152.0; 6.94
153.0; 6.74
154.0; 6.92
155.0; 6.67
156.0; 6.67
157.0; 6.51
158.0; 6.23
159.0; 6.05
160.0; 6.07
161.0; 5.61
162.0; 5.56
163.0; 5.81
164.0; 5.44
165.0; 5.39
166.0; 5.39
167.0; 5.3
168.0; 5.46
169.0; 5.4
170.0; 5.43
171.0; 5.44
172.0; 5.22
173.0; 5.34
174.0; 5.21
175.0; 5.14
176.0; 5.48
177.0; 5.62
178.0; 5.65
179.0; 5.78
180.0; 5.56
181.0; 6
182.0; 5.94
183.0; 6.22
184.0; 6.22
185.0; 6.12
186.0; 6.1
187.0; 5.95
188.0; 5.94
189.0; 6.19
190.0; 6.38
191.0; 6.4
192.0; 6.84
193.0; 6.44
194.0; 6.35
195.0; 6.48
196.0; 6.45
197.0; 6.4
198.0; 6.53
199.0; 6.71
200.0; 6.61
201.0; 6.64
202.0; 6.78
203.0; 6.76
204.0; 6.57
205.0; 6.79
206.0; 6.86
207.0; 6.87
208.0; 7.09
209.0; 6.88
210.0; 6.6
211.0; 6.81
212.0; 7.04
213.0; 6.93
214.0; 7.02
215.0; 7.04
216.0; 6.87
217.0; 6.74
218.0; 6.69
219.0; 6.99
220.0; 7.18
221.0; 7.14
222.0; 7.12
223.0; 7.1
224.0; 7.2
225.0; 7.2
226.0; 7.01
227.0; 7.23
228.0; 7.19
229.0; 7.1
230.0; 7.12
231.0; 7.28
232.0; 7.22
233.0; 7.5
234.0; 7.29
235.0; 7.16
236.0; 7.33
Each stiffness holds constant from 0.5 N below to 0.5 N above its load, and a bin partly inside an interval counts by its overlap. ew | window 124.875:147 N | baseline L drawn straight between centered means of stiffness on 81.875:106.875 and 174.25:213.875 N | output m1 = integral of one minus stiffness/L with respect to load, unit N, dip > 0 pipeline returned 7.1 N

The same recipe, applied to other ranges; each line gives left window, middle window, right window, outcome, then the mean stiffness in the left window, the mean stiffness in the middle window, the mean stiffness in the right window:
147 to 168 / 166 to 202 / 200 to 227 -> 3.31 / 6.26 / 5.97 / 6.92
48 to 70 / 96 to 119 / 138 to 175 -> 9.52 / 13.1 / 5.73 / 6.16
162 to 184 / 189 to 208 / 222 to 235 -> -0.90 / 5.55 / 6.61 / 7.2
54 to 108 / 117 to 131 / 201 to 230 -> 8.92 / 10.6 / 3.4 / 6.95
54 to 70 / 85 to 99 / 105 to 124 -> -3.30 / 13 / 9.71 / 4.05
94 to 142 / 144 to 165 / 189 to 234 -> -2.11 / 5.28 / 6.48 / 6.86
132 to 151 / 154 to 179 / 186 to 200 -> 2.46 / 6.26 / 5.7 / 6.39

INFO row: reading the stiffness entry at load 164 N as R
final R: 5.44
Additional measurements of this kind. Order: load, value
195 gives 6.48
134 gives 5.03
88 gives 10.8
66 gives 12.8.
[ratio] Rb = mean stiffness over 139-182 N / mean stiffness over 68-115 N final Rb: 0.69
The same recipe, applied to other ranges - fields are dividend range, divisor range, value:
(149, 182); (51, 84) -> 0.49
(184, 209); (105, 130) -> 1.66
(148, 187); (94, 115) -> 0.91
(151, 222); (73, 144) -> 0.91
